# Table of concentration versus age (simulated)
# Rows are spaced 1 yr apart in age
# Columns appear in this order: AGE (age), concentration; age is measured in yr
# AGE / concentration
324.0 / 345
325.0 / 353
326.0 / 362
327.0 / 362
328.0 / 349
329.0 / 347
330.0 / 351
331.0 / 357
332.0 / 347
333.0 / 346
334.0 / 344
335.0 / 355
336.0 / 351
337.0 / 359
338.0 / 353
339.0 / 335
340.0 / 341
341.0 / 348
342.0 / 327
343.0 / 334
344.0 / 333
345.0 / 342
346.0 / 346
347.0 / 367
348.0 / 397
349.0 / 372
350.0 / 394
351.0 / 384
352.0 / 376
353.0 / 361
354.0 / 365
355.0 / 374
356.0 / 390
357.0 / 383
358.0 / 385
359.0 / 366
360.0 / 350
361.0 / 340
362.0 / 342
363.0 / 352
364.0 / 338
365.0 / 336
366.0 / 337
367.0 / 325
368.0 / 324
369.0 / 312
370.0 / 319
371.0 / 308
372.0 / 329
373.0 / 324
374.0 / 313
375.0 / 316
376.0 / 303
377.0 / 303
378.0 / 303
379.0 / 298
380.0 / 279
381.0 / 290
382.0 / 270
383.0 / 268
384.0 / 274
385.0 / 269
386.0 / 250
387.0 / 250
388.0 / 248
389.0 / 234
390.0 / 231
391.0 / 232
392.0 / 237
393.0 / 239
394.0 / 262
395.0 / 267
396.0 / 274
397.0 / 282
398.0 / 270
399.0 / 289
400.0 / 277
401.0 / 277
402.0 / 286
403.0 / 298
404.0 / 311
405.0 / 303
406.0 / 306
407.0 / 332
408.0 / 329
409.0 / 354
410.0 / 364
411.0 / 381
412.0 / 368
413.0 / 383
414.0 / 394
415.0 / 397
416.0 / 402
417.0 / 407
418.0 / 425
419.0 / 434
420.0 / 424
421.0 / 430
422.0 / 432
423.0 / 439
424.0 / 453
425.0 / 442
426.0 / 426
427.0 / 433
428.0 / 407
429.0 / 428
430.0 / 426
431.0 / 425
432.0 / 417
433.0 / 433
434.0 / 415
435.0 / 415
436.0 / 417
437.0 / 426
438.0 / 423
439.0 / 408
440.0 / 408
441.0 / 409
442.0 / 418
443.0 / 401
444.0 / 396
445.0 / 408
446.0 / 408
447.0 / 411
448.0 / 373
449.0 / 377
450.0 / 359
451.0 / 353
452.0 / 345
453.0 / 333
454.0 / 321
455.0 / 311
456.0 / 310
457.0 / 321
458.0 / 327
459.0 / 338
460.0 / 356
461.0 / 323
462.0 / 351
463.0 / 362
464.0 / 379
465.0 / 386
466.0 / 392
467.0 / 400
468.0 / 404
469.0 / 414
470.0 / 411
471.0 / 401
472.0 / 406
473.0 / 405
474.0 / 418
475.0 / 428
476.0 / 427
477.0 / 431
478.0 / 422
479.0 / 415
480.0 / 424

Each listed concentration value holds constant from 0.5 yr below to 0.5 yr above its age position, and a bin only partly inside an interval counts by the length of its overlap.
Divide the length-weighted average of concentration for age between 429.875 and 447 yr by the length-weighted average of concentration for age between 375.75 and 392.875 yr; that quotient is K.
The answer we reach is 1.6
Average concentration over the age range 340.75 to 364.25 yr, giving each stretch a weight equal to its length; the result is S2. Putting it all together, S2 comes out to 361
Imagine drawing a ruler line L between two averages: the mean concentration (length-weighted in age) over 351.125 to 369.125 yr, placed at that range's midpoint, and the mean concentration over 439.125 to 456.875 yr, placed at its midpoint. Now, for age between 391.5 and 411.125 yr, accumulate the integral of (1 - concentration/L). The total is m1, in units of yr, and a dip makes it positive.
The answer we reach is 3.7 yr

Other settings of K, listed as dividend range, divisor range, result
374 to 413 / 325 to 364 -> 0.81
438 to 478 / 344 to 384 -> 1.13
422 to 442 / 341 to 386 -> 1.27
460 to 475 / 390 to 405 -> 1.44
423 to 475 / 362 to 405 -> 1.36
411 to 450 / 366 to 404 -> 1.46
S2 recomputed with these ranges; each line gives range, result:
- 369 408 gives 283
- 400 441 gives 391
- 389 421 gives 324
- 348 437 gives 343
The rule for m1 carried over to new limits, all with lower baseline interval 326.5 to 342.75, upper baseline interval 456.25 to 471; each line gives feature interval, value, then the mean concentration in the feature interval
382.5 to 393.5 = 3.3 yr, 248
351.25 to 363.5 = -0.5 yr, 366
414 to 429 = -2.6 yr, 424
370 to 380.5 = 1.4 yr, 308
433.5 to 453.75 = -1.6 yr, 394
